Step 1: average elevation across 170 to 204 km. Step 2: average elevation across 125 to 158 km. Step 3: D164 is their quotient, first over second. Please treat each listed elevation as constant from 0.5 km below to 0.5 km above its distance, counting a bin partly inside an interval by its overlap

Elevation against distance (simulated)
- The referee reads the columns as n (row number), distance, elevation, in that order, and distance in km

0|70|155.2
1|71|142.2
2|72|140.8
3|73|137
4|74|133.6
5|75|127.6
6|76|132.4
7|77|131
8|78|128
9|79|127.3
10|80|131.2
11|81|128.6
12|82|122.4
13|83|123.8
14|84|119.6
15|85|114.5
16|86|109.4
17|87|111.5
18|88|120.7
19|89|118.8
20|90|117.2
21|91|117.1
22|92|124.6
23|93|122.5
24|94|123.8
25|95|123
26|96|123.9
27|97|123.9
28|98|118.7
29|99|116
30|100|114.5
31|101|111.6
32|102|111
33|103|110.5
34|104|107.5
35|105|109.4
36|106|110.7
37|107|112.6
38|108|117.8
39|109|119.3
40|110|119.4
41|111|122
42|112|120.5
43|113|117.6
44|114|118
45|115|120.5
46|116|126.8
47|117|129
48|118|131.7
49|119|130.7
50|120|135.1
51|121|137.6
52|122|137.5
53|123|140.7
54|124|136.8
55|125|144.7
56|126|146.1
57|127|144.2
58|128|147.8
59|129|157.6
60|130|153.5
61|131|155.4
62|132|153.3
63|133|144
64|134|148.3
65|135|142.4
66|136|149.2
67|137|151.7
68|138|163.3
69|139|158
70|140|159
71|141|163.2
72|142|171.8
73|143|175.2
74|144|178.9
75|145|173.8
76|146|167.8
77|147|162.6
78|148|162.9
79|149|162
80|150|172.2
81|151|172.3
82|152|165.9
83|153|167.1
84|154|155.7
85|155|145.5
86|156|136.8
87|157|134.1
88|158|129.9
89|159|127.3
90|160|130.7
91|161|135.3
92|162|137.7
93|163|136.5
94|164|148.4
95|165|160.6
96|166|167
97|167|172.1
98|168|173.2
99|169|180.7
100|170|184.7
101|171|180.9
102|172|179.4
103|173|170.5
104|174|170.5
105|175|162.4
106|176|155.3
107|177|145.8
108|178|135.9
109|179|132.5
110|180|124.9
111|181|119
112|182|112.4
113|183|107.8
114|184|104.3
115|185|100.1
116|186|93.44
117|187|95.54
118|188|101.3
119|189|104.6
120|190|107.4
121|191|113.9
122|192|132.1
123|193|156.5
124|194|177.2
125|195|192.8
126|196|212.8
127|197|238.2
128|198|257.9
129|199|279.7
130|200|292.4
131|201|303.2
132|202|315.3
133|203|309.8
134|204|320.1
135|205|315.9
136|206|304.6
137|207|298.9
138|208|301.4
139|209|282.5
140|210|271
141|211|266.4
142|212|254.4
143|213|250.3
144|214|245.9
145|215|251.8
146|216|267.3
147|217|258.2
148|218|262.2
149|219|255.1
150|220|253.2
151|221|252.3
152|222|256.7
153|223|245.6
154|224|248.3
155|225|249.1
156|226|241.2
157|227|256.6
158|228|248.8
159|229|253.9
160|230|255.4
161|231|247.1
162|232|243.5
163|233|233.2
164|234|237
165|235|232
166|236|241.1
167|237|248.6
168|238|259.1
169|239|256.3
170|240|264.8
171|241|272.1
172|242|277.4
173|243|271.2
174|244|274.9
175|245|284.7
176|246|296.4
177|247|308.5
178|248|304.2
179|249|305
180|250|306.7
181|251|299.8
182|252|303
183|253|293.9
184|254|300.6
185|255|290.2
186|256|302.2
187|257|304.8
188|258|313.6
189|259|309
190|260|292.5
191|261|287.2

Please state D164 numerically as 1.1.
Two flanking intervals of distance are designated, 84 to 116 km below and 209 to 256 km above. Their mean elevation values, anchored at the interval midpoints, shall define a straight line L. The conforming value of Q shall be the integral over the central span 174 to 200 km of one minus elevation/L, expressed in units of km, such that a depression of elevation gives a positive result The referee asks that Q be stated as 7.97 km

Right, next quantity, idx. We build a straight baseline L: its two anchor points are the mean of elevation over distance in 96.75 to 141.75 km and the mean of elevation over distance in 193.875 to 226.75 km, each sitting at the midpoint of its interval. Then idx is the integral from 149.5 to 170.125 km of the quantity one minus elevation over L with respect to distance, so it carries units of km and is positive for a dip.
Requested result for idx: 4.1 km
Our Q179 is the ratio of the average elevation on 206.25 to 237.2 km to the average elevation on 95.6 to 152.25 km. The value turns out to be 1.83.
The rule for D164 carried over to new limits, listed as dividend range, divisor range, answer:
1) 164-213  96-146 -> 1.41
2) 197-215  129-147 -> 1.78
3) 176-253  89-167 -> 1.67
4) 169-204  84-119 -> 1.45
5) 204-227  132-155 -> 1.65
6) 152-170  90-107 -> 1.29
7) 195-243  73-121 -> 2.17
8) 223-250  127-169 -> 1.69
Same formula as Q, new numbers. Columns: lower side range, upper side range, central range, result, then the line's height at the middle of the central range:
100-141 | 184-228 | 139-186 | 7.2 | 182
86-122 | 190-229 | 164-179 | 2.8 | 204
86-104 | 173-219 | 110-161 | 1.7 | 153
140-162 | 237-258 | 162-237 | 5.3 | 223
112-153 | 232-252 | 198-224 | -4.3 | 238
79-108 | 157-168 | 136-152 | -3.2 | 138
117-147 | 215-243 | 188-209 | -1.1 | 221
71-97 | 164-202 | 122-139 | -0.6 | 143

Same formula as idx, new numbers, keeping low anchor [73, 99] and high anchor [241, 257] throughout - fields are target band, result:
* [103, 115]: 2.6 km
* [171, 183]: 4.0 km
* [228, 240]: 1.4 km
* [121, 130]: 1.1 km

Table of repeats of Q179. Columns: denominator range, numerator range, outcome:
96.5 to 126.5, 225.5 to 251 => 2.15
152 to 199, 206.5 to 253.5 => 1.78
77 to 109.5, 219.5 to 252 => 2.22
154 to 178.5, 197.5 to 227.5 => 1.76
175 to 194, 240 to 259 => 2.42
